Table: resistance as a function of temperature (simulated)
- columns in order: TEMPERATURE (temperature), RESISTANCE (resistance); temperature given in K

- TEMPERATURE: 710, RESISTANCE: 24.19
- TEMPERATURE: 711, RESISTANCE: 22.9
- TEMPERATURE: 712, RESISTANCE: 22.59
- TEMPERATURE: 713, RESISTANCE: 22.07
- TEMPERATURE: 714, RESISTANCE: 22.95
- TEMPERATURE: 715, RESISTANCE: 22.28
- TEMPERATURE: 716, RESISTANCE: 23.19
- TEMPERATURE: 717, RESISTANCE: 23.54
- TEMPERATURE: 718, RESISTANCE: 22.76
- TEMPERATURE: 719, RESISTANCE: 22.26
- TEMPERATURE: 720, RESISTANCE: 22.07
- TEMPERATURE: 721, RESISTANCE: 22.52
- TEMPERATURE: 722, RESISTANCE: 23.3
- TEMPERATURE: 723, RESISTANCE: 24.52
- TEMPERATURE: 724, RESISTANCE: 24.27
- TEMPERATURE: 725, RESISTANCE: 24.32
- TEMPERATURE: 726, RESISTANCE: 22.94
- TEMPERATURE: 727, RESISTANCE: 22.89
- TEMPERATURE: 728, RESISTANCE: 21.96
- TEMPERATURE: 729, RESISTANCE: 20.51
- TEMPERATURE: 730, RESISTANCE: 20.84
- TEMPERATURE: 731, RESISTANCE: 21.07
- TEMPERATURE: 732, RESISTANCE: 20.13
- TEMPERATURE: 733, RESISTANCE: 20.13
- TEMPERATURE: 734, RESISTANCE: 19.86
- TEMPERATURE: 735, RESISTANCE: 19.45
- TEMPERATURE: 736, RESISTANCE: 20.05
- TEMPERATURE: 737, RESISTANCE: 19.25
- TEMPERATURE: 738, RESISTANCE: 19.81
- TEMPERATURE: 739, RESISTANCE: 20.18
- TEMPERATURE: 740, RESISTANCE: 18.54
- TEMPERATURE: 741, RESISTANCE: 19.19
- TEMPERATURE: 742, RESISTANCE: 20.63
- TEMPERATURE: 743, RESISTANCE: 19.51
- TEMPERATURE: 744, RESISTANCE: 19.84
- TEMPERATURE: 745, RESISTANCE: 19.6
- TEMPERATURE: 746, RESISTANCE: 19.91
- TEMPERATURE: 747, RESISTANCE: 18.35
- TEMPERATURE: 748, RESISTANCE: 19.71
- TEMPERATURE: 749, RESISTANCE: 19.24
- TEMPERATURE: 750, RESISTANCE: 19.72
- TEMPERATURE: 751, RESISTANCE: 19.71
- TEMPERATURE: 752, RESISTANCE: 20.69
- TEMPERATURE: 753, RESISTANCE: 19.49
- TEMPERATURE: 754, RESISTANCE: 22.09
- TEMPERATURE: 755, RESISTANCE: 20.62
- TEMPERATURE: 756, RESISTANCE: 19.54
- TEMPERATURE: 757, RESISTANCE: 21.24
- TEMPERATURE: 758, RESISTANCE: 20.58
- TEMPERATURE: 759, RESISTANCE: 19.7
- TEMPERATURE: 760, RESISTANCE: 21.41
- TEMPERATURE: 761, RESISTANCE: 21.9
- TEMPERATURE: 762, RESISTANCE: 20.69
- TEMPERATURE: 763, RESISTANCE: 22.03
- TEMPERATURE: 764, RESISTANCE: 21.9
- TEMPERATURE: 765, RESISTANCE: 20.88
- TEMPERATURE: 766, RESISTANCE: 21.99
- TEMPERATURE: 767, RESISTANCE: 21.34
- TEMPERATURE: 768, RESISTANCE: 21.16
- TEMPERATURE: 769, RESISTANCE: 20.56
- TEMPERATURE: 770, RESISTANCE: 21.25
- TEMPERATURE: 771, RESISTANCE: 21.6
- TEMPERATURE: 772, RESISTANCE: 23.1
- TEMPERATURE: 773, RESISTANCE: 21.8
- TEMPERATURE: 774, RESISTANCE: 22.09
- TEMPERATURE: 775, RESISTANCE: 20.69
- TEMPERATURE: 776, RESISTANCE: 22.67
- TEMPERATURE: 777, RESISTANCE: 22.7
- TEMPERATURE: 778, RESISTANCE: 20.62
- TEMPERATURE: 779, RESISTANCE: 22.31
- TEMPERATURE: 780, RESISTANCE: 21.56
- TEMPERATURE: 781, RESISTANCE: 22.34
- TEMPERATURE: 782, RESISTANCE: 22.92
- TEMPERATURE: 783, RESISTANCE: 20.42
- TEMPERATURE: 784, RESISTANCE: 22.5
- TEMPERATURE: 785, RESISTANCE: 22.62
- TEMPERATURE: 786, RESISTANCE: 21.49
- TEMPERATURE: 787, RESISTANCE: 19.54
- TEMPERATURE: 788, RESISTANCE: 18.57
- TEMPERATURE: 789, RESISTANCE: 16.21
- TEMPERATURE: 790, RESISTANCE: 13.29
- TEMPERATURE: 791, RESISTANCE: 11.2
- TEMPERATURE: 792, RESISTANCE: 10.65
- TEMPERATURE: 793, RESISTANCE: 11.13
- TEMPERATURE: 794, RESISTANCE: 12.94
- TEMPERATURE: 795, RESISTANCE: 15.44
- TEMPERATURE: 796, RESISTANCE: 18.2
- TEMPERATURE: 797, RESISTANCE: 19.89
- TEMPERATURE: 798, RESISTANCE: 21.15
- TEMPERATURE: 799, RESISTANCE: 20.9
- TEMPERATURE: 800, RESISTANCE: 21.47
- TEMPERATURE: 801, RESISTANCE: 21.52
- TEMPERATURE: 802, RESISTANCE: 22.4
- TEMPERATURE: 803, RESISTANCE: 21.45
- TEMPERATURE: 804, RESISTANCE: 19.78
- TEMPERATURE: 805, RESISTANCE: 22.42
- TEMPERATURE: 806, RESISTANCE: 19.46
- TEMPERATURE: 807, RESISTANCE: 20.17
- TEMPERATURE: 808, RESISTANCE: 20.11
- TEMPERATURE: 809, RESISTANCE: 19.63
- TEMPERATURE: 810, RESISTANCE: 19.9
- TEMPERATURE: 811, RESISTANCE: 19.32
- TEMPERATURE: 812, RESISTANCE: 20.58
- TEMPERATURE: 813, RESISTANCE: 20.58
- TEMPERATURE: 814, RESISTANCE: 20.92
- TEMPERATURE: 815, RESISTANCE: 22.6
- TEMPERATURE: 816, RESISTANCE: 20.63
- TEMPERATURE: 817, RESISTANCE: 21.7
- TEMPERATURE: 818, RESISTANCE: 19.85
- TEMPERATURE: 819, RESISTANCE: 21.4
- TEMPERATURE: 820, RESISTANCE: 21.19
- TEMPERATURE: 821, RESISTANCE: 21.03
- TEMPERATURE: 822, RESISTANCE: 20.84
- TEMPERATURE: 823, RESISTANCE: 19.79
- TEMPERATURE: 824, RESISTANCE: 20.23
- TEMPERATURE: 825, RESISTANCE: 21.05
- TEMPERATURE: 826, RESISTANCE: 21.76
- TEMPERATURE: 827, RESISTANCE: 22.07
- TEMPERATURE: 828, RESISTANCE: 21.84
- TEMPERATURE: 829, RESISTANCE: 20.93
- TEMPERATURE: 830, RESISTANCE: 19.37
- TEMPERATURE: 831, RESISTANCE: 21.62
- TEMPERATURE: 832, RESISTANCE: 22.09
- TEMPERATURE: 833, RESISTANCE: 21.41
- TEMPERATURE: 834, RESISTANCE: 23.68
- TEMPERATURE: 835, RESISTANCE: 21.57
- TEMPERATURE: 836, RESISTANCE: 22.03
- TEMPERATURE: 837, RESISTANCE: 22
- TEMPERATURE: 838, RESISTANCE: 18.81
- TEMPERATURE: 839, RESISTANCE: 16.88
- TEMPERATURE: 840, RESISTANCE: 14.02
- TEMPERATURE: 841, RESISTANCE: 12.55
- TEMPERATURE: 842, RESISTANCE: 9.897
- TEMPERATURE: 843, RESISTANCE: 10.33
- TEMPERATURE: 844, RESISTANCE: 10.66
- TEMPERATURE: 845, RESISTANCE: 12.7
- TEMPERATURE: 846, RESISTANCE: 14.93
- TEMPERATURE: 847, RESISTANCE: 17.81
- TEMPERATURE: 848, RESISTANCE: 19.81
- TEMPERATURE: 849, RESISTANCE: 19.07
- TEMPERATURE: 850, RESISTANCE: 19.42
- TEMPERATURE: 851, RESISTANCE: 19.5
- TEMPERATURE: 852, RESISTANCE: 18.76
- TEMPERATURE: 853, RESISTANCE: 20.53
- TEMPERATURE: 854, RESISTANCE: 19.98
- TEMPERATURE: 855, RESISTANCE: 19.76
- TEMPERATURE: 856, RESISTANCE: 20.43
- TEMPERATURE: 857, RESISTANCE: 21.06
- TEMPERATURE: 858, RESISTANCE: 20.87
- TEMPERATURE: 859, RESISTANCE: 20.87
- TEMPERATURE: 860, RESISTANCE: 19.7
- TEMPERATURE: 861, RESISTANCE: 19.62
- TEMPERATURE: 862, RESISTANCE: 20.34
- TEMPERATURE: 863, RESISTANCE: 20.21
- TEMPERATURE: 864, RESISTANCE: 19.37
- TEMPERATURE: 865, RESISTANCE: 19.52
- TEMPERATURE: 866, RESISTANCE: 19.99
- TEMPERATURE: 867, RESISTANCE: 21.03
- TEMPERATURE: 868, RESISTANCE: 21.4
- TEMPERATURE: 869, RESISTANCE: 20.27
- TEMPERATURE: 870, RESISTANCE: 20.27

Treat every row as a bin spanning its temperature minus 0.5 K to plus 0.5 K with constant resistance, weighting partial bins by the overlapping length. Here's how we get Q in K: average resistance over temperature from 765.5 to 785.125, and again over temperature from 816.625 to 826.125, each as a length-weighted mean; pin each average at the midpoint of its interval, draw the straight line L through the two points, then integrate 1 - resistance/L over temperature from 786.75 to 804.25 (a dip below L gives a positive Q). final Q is 3.18 K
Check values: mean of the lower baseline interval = 21.8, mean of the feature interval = 17.5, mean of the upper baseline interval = 20.8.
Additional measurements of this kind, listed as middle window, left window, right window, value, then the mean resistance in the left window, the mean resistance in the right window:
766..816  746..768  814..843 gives 0.8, 20.6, 19.9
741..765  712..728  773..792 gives 1.2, 23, 20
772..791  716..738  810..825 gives 0.5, 21.8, 20.7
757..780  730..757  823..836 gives -1.3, 19.9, 21.4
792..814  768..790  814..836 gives 2.0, 21.1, 21.3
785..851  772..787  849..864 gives 6.4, 21.9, 20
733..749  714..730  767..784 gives 2.0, 22.8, 21.7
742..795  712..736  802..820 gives 3.6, 22.1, 20.7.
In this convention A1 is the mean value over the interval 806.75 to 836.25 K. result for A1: 21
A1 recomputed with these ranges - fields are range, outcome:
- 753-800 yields 20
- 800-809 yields 20.9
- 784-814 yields 18.8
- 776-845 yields 19.4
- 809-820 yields 20.7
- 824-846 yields 18.4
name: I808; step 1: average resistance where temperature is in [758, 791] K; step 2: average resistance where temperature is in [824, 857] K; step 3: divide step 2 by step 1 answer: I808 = 0.90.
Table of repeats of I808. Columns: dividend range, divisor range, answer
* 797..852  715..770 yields 0.93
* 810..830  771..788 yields 0.96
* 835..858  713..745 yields 0.82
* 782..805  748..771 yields 0.89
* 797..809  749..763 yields 1.02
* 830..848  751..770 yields 0.83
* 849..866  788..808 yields 1.11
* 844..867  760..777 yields 0.88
